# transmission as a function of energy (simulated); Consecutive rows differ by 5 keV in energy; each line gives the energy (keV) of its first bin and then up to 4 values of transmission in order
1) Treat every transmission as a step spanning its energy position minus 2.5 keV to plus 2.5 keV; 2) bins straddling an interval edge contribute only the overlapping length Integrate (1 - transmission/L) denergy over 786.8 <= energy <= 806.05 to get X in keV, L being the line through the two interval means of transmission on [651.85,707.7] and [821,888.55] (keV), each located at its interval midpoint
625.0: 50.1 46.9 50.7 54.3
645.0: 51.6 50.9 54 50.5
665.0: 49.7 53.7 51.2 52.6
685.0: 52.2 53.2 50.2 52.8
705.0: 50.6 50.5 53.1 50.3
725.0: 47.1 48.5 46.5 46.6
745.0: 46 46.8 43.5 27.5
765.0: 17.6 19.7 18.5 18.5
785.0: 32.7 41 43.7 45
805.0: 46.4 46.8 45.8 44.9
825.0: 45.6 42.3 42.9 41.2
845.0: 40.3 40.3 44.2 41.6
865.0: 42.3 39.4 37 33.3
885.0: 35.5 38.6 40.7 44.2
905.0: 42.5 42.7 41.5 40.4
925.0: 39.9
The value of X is 0.4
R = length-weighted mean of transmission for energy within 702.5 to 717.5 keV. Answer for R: 51.4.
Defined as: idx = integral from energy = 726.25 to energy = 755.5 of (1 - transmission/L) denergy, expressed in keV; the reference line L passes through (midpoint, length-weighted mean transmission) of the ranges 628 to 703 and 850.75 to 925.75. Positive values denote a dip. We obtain 0.77 keV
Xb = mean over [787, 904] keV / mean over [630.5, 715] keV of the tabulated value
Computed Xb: 0.81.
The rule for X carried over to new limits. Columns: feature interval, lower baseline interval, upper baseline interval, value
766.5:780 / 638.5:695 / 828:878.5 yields 7.93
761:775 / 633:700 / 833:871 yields 8.08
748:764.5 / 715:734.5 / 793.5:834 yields 3.89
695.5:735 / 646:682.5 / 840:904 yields -1.03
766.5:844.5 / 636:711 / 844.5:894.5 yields 8.95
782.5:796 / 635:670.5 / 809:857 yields 2.01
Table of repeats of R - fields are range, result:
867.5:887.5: 36.3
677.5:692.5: 52.7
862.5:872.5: 40.9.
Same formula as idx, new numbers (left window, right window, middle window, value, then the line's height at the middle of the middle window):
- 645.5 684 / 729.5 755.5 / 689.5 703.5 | -0.6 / 49.6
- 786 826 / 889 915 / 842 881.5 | 2.7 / 43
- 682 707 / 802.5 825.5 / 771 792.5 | 9.2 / 47.5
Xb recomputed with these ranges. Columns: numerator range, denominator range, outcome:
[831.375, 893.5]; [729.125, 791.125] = 1.16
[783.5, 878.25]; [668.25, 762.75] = 0.87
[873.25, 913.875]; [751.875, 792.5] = 1.42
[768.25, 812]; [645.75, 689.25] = 0.67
